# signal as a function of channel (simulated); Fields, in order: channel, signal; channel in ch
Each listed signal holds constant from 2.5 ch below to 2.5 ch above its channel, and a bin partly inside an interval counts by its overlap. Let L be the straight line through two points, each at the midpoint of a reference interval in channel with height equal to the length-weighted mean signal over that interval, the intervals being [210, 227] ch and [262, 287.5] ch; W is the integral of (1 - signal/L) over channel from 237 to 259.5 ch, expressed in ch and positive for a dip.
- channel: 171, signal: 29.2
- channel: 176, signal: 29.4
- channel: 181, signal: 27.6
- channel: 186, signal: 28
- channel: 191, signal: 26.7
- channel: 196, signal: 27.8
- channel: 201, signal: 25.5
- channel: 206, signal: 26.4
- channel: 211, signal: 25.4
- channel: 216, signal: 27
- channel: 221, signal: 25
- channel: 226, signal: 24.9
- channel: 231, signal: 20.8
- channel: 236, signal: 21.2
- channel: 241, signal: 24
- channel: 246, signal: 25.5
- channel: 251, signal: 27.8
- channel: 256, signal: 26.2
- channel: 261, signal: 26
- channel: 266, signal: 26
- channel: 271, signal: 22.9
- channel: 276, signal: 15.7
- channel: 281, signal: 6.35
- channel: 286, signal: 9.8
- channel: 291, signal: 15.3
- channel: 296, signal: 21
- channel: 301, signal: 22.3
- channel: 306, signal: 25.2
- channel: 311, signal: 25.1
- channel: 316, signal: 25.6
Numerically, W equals -4.9 ch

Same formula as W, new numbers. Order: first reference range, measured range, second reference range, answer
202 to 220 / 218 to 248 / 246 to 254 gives 3.4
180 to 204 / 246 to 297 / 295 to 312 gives 9.7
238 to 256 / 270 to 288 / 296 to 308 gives 8.3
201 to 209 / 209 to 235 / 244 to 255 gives 1.8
